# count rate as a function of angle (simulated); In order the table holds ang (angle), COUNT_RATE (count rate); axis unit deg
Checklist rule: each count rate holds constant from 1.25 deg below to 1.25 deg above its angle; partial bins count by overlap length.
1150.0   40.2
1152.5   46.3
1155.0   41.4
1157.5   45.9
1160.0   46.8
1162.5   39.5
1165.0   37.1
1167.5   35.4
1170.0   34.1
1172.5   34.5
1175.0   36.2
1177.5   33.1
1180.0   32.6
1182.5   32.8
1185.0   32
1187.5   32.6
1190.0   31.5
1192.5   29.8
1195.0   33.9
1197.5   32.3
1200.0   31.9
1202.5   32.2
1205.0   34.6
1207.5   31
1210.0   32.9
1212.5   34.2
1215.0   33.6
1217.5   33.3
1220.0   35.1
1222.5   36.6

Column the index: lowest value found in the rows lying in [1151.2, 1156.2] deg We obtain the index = 41.4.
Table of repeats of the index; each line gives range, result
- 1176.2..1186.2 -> 32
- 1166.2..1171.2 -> 34.1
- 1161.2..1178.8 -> 33.1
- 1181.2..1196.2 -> 29.8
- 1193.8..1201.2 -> 31.9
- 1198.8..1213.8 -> 31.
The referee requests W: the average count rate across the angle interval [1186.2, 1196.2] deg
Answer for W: 31.9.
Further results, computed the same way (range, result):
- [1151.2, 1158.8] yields 44.5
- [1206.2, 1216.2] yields 32.9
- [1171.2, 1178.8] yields 34.6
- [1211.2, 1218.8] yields 33.7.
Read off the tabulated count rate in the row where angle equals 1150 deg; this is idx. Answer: 40.2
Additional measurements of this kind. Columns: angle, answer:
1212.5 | 34.2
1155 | 41.4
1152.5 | 46.3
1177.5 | 33.1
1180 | 32.6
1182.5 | 32.8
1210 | 32.9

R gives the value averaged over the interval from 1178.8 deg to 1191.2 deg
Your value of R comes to 32.3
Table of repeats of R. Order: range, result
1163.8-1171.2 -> 35.5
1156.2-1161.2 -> 46.3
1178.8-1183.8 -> 32.7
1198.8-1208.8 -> 32.4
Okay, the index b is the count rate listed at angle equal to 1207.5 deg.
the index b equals 31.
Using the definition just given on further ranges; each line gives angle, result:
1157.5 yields 45.9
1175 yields 36.2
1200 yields 31.9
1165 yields 37.1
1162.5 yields 39.5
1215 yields 33.6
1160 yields 46.8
